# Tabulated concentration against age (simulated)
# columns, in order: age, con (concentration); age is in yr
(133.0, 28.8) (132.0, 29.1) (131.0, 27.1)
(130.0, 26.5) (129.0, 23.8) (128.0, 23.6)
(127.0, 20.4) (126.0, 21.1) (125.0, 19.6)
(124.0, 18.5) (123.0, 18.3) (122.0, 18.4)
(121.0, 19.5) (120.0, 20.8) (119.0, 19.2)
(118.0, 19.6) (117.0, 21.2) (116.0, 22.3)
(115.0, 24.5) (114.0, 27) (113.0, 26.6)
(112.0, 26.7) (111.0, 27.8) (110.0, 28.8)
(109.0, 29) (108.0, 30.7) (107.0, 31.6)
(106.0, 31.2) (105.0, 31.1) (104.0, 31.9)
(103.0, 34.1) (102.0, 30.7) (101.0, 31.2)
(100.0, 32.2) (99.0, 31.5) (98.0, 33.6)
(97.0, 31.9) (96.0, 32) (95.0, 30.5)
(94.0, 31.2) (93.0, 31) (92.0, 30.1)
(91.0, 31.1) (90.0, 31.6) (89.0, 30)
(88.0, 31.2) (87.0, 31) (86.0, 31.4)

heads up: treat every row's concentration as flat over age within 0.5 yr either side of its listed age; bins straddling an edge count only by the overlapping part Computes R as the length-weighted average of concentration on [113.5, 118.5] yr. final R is 22.9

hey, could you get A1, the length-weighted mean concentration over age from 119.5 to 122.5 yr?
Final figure 19.6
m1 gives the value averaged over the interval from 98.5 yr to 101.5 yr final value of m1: 31.6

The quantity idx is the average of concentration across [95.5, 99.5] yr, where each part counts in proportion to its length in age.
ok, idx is 32.2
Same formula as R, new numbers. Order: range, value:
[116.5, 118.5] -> 20.4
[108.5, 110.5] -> 28.9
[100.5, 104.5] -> 32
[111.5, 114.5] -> 26.8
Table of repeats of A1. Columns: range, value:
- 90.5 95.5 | 30.8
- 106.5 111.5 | 29.6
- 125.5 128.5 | 21.7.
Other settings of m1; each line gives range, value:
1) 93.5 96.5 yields 31.2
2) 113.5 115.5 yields 25.8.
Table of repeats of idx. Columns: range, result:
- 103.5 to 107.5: 31.4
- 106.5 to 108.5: 31.1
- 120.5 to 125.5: 18.9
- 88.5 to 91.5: 30.9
